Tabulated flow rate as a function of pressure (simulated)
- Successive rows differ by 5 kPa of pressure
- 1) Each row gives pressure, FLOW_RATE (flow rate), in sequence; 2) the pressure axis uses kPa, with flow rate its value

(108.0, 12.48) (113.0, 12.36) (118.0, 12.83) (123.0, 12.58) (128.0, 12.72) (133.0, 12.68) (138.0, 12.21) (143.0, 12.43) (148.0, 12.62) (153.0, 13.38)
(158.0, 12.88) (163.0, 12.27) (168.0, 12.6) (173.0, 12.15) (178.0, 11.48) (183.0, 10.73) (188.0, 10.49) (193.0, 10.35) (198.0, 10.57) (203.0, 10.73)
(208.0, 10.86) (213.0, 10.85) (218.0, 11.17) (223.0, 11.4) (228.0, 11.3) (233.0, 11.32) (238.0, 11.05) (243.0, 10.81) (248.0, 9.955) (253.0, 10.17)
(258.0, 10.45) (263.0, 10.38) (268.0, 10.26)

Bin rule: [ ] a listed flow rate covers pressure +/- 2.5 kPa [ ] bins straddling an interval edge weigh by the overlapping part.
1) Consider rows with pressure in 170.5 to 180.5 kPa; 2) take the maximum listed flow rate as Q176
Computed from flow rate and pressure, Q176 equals 12.15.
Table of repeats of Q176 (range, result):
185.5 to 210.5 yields 10.86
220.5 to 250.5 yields 11.4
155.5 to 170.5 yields 12.88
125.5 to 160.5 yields 13.38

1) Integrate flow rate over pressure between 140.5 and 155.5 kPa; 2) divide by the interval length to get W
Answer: 12.8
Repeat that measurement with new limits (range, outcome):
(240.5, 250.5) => 10.4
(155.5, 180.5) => 12.3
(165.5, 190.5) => 11.5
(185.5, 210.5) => 10.6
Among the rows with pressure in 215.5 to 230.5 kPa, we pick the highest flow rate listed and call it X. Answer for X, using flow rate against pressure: 11.4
